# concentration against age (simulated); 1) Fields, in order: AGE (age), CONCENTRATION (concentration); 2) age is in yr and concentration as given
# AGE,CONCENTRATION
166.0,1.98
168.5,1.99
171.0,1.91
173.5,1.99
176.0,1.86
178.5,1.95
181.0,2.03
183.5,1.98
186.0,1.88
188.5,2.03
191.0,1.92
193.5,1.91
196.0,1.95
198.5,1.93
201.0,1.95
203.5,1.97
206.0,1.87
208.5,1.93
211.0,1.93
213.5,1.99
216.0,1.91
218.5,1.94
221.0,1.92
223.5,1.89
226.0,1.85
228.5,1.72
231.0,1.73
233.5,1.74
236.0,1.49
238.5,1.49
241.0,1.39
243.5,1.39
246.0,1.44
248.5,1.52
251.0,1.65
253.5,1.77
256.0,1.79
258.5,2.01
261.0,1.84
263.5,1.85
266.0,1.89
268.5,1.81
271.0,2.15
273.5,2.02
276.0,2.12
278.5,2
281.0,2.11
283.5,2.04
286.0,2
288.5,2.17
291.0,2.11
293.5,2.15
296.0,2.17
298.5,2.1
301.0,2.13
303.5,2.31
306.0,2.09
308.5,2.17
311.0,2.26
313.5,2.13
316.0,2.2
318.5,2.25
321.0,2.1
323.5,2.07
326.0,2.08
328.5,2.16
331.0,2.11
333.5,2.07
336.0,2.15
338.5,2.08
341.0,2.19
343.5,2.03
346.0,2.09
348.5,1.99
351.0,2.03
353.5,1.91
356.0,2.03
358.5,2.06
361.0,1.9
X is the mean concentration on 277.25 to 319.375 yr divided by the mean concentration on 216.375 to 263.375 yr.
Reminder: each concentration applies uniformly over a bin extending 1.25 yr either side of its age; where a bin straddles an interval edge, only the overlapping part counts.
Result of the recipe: 1.25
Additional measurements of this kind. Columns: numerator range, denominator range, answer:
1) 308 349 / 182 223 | 1.10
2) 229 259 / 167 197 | 0.83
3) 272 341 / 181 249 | 1.17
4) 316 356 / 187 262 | 1.16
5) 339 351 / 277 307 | 0.98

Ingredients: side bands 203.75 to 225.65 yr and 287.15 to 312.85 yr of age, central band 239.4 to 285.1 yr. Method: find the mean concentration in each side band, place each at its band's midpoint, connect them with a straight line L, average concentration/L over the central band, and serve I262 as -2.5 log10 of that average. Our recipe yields 0.135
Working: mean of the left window 1.92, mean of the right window 2.16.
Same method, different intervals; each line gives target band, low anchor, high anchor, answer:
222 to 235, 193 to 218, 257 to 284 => 0.10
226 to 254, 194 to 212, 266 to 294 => 0.25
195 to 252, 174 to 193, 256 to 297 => 0.12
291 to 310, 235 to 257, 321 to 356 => -0.16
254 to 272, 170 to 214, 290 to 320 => 0.10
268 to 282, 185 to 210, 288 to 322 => 0.03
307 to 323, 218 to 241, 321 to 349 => -0.08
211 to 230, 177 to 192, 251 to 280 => 0.03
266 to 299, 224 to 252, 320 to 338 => -0.12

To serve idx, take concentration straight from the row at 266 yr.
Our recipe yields 1.89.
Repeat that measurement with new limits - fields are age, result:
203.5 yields 1.97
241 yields 1.39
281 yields 2.11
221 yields 1.92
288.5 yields 2.17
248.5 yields 1.52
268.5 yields 1.81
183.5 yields 1.98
